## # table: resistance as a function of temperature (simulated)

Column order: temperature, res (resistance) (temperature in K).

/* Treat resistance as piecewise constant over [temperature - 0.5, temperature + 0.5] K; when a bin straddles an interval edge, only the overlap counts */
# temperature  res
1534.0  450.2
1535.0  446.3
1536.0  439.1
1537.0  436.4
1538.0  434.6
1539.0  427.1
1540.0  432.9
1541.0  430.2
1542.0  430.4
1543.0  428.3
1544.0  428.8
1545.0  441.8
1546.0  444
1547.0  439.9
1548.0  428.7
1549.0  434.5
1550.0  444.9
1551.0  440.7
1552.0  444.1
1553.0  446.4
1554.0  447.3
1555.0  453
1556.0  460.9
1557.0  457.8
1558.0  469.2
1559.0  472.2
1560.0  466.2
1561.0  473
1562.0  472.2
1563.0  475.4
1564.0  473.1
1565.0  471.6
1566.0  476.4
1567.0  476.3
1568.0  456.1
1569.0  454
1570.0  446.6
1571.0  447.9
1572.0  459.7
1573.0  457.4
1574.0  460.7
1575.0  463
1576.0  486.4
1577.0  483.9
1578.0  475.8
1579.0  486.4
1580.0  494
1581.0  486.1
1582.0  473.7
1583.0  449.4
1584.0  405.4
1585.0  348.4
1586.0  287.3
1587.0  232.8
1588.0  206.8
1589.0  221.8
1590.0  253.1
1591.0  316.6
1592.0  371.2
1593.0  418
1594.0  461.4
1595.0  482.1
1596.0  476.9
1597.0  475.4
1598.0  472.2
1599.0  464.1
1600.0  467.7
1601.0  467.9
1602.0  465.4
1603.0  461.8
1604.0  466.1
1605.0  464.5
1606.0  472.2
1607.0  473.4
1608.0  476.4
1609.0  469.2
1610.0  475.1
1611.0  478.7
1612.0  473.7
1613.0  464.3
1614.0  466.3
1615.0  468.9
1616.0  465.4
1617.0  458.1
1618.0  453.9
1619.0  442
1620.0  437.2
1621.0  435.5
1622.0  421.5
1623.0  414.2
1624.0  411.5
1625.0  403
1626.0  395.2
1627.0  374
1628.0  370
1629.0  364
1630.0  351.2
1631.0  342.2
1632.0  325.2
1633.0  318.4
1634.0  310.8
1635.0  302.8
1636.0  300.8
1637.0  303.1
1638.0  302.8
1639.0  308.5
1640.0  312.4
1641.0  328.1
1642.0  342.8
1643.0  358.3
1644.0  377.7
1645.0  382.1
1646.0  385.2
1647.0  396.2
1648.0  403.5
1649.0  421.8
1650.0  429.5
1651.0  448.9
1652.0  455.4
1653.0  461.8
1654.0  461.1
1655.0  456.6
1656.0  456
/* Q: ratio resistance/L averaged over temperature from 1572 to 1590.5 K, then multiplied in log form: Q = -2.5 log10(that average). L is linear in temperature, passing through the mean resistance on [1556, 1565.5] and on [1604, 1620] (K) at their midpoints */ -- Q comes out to 0.17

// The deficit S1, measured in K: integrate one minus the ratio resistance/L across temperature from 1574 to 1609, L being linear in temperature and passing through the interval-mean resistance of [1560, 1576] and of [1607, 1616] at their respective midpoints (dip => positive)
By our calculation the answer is 3.3 K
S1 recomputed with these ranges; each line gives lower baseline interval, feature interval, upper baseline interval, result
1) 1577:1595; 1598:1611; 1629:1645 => -3.8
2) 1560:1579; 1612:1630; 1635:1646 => -2.7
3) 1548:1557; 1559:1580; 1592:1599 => -0.8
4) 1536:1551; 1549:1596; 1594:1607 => 2.1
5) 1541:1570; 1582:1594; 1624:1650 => 2.4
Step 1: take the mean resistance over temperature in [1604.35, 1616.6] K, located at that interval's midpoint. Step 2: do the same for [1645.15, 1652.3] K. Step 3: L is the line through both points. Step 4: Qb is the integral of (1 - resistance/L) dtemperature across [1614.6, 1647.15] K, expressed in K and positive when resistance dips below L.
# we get 5.1 K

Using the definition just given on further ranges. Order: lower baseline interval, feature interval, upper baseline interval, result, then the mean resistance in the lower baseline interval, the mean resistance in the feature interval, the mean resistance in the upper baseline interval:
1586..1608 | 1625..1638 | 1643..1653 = 2.2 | 408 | 339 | 411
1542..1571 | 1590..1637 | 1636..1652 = -2.8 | 454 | 422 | 367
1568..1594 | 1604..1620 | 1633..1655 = -3.2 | 406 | 466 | 372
